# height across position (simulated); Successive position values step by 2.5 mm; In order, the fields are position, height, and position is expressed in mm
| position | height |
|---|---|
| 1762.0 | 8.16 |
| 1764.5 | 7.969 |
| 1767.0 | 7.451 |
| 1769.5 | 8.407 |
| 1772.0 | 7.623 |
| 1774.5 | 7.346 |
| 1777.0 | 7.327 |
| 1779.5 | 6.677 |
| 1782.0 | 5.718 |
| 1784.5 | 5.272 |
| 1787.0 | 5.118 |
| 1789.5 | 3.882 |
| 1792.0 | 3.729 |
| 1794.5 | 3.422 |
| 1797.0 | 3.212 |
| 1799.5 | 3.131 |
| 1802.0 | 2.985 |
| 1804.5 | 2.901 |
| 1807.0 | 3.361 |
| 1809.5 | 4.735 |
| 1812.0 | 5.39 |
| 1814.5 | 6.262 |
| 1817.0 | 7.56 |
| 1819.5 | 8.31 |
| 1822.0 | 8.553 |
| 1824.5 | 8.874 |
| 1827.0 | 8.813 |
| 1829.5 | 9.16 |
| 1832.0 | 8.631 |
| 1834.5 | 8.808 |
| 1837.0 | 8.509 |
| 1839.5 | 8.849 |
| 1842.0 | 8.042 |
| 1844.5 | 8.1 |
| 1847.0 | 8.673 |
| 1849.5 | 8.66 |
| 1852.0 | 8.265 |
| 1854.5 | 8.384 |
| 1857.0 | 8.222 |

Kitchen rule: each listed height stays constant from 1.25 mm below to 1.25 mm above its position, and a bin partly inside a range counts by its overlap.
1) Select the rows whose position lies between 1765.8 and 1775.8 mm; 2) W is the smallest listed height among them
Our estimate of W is 7.346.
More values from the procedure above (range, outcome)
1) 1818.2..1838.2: 8.31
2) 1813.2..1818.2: 6.262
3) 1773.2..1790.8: 3.882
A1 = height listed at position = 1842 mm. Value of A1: 8.042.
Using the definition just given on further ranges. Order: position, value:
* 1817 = 7.56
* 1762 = 8.16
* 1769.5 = 8.407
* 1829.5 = 9.16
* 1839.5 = 8.849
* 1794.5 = 3.422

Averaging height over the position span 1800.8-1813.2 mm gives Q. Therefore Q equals 3.87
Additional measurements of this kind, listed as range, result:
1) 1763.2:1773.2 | 7.87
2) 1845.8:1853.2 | 8.53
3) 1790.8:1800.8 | 3.37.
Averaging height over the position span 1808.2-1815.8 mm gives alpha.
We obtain 5.46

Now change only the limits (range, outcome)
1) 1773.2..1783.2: 6.78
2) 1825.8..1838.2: 8.79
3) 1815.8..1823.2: 8.14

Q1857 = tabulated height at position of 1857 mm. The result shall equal 8.222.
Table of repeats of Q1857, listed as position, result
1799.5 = 3.131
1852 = 8.265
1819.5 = 8.31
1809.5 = 4.735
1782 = 5.718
